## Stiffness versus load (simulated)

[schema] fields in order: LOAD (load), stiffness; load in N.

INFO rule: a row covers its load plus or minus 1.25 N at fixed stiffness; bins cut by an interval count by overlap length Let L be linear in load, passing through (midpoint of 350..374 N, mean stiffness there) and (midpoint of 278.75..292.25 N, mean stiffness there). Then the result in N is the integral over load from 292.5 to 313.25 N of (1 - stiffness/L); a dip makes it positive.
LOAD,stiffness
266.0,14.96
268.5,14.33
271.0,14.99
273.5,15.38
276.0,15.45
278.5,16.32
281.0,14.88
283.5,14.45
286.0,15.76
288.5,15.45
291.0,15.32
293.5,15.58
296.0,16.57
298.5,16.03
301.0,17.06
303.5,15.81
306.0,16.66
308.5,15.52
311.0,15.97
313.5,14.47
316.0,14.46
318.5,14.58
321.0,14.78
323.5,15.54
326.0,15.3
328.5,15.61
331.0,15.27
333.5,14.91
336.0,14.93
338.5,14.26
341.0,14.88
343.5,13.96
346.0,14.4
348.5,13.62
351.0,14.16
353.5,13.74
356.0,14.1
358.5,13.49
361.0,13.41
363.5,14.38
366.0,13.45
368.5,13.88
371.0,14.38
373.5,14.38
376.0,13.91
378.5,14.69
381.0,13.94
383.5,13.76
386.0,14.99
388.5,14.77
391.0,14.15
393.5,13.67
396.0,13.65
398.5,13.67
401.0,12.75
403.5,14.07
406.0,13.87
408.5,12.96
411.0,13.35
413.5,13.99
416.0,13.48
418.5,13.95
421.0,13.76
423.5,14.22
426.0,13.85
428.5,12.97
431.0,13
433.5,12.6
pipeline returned -1.56 N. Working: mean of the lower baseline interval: 15.3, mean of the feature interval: 16.1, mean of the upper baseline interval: 13.9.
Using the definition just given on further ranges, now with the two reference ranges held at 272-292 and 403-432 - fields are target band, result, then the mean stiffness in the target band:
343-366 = 0.9 N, 13.9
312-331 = -0.2 N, 15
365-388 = -0.1 N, 14.2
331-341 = -0.1 N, 14.8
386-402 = 0.0 N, 13.9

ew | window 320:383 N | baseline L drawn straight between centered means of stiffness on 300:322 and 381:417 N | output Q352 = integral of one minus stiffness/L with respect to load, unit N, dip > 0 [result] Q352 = 1.4 N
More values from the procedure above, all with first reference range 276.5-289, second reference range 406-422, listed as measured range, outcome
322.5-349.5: -0.25 N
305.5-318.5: -0.25 N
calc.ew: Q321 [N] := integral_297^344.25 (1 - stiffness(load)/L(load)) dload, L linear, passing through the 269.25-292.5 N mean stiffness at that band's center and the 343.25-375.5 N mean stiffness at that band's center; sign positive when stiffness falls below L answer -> -2.1 N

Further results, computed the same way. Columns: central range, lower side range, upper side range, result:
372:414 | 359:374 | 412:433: -0.4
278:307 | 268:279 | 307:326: -1.2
